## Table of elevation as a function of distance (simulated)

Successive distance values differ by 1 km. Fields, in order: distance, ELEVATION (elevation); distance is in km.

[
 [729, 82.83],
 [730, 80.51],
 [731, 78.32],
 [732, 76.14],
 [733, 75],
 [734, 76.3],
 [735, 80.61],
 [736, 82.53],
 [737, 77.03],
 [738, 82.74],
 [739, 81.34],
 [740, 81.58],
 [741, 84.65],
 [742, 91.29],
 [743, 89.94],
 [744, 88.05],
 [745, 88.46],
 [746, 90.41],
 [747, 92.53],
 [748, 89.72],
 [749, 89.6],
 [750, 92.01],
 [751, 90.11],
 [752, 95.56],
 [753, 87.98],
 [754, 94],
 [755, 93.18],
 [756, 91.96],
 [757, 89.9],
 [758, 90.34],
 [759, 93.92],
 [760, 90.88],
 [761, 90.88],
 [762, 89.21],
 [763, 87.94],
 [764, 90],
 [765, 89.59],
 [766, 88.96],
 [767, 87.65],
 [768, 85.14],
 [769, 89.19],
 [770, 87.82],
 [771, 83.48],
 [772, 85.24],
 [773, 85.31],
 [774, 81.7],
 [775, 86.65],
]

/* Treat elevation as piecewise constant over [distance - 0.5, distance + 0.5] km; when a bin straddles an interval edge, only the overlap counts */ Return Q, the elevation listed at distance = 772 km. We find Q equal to 85.24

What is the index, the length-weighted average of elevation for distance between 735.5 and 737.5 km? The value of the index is 79.8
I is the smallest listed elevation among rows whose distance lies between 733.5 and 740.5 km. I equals 76.3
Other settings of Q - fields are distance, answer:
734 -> 76.3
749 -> 89.6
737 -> 77.03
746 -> 90.41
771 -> 83.48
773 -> 85.31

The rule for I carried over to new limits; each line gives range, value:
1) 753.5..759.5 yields 89.9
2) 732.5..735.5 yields 75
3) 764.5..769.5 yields 85.14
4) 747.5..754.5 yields 87.98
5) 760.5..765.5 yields 87.94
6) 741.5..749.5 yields 88.05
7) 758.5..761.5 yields 90.88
